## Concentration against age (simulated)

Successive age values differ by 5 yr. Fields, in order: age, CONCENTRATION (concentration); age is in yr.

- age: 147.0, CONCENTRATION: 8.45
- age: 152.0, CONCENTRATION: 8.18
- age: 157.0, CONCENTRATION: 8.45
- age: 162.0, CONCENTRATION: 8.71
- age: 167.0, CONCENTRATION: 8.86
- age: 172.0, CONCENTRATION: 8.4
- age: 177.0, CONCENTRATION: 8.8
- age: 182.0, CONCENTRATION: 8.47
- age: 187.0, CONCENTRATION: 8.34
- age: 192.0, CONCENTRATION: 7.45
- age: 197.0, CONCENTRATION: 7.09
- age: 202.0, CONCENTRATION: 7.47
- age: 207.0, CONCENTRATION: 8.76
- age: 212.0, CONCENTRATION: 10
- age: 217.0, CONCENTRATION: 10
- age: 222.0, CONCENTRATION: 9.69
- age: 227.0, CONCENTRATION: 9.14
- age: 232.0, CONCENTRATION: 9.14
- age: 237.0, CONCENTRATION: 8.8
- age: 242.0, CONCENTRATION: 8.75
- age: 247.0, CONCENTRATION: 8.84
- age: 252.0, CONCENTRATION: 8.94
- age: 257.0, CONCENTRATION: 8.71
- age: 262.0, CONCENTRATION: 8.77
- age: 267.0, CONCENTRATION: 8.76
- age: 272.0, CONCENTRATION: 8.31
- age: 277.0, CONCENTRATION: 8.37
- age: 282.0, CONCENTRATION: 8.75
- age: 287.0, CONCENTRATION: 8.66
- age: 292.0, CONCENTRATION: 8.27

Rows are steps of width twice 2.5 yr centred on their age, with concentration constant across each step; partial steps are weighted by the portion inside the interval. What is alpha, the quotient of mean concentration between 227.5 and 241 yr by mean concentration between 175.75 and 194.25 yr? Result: 1.1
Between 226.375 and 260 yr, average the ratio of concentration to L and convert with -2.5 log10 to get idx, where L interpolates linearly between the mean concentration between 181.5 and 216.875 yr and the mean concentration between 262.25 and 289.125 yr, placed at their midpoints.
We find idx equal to -0.05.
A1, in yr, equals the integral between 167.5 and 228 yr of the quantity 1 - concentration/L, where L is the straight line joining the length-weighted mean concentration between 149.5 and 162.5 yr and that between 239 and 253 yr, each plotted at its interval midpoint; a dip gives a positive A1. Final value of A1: -0.2 yr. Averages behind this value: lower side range 8.41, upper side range 8.83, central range 8.63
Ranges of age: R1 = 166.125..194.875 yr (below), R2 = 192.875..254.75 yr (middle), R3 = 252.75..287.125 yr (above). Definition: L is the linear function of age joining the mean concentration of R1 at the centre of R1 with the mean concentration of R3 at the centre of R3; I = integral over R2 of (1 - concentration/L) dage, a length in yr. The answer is -2.6 yr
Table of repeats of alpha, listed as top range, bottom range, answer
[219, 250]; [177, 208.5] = 1.14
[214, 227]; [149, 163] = 1.15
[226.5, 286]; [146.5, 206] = 1.06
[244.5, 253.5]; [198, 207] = 1.14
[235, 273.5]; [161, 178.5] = 1.01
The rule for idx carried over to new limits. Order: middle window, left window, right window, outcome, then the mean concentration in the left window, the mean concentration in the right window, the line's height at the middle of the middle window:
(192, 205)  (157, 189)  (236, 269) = 0.17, 8.59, 8.8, 8.66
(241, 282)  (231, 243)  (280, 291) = 0.01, 8.88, 8.64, 8.76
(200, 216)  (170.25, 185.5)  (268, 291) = -0.04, 8.55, 8.52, 8.54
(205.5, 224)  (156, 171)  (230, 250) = -0.10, 8.67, 8.88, 8.81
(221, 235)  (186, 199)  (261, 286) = -0.16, 7.56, 8.59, 8.01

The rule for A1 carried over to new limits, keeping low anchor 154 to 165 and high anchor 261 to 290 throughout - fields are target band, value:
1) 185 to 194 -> 0.7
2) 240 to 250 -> -0.3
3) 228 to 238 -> -0.5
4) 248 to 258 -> -0.3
